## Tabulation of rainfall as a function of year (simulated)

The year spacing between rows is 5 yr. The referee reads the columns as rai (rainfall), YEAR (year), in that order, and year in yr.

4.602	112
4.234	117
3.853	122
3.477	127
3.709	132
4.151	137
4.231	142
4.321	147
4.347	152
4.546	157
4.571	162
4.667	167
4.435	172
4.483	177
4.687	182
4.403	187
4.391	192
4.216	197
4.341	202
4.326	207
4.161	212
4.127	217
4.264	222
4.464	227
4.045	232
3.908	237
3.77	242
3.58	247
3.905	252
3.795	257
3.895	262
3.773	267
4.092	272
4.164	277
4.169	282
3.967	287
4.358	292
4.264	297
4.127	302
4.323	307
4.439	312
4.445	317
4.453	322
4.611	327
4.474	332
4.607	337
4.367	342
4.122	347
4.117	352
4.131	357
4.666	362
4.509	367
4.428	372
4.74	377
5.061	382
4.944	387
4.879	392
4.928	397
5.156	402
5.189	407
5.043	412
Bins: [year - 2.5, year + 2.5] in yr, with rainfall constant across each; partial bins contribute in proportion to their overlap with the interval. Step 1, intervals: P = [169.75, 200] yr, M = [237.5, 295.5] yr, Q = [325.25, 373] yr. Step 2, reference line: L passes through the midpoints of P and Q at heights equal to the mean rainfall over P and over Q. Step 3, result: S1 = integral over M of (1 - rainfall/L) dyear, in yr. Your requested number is 6.1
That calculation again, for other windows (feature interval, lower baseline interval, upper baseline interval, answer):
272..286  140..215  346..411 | 1.3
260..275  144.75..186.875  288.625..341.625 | 1.7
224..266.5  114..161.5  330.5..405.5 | 4.2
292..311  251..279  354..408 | -0.3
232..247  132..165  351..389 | 2.0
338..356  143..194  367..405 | 2.1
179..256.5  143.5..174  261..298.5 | 2.2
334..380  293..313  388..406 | 2.7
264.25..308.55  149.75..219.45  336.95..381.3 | 2.9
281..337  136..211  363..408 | 4.1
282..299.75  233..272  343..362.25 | -0.9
